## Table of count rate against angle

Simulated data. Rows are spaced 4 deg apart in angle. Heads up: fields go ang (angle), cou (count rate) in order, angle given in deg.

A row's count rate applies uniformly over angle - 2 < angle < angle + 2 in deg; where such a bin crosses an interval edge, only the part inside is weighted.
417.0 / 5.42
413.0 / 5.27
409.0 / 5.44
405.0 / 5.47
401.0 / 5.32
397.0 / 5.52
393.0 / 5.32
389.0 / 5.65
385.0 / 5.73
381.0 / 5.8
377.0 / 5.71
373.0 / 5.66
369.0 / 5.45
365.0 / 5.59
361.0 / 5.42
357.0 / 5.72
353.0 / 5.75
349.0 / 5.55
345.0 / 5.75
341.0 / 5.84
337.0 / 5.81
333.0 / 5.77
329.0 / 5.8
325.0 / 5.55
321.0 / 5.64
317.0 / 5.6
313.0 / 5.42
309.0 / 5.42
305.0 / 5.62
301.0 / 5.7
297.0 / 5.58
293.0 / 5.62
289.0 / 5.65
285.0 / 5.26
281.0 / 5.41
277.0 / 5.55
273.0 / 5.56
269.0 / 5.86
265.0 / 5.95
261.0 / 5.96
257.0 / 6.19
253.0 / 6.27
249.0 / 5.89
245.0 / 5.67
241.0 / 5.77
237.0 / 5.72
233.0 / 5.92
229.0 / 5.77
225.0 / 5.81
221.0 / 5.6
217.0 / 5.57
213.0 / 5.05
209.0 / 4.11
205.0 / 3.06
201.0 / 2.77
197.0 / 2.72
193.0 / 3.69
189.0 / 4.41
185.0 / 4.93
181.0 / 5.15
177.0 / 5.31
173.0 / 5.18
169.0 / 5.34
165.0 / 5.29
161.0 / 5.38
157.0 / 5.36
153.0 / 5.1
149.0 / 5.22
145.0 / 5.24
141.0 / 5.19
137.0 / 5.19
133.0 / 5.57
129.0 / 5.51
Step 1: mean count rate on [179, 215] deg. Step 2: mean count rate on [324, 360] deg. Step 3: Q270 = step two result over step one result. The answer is 1.44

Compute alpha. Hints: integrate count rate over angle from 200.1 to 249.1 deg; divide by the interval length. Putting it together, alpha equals 5.16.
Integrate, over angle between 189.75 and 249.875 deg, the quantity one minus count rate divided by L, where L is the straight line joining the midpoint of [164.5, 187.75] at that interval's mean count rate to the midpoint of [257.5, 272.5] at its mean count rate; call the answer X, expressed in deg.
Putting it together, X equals 7.73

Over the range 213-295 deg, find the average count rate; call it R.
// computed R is 5.73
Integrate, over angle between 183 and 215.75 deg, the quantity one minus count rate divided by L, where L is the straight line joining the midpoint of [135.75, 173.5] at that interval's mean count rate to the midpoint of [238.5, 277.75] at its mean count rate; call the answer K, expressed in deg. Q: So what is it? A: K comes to 9.7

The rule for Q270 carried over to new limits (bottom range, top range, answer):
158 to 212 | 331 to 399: 1.27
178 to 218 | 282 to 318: 1.34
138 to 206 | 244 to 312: 1.22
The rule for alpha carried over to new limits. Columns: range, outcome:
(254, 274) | 5.94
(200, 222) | 4.38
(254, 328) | 5.65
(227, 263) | 5.91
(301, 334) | 5.6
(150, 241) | 4.9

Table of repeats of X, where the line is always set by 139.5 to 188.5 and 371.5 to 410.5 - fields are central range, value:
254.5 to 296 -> -2.5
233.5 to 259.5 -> -2.9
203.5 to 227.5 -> 1.6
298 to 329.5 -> -0.8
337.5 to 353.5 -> -0.7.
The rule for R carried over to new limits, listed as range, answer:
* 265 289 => 5.57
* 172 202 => 4.29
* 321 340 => 5.73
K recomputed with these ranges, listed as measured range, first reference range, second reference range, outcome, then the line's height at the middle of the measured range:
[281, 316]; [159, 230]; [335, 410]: -2.0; 5.24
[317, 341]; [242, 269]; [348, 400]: 0.1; 5.74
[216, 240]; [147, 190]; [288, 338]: -1.7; 5.36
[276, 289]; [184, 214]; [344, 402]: -2.2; 4.65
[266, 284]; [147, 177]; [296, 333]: -0.3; 5.52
